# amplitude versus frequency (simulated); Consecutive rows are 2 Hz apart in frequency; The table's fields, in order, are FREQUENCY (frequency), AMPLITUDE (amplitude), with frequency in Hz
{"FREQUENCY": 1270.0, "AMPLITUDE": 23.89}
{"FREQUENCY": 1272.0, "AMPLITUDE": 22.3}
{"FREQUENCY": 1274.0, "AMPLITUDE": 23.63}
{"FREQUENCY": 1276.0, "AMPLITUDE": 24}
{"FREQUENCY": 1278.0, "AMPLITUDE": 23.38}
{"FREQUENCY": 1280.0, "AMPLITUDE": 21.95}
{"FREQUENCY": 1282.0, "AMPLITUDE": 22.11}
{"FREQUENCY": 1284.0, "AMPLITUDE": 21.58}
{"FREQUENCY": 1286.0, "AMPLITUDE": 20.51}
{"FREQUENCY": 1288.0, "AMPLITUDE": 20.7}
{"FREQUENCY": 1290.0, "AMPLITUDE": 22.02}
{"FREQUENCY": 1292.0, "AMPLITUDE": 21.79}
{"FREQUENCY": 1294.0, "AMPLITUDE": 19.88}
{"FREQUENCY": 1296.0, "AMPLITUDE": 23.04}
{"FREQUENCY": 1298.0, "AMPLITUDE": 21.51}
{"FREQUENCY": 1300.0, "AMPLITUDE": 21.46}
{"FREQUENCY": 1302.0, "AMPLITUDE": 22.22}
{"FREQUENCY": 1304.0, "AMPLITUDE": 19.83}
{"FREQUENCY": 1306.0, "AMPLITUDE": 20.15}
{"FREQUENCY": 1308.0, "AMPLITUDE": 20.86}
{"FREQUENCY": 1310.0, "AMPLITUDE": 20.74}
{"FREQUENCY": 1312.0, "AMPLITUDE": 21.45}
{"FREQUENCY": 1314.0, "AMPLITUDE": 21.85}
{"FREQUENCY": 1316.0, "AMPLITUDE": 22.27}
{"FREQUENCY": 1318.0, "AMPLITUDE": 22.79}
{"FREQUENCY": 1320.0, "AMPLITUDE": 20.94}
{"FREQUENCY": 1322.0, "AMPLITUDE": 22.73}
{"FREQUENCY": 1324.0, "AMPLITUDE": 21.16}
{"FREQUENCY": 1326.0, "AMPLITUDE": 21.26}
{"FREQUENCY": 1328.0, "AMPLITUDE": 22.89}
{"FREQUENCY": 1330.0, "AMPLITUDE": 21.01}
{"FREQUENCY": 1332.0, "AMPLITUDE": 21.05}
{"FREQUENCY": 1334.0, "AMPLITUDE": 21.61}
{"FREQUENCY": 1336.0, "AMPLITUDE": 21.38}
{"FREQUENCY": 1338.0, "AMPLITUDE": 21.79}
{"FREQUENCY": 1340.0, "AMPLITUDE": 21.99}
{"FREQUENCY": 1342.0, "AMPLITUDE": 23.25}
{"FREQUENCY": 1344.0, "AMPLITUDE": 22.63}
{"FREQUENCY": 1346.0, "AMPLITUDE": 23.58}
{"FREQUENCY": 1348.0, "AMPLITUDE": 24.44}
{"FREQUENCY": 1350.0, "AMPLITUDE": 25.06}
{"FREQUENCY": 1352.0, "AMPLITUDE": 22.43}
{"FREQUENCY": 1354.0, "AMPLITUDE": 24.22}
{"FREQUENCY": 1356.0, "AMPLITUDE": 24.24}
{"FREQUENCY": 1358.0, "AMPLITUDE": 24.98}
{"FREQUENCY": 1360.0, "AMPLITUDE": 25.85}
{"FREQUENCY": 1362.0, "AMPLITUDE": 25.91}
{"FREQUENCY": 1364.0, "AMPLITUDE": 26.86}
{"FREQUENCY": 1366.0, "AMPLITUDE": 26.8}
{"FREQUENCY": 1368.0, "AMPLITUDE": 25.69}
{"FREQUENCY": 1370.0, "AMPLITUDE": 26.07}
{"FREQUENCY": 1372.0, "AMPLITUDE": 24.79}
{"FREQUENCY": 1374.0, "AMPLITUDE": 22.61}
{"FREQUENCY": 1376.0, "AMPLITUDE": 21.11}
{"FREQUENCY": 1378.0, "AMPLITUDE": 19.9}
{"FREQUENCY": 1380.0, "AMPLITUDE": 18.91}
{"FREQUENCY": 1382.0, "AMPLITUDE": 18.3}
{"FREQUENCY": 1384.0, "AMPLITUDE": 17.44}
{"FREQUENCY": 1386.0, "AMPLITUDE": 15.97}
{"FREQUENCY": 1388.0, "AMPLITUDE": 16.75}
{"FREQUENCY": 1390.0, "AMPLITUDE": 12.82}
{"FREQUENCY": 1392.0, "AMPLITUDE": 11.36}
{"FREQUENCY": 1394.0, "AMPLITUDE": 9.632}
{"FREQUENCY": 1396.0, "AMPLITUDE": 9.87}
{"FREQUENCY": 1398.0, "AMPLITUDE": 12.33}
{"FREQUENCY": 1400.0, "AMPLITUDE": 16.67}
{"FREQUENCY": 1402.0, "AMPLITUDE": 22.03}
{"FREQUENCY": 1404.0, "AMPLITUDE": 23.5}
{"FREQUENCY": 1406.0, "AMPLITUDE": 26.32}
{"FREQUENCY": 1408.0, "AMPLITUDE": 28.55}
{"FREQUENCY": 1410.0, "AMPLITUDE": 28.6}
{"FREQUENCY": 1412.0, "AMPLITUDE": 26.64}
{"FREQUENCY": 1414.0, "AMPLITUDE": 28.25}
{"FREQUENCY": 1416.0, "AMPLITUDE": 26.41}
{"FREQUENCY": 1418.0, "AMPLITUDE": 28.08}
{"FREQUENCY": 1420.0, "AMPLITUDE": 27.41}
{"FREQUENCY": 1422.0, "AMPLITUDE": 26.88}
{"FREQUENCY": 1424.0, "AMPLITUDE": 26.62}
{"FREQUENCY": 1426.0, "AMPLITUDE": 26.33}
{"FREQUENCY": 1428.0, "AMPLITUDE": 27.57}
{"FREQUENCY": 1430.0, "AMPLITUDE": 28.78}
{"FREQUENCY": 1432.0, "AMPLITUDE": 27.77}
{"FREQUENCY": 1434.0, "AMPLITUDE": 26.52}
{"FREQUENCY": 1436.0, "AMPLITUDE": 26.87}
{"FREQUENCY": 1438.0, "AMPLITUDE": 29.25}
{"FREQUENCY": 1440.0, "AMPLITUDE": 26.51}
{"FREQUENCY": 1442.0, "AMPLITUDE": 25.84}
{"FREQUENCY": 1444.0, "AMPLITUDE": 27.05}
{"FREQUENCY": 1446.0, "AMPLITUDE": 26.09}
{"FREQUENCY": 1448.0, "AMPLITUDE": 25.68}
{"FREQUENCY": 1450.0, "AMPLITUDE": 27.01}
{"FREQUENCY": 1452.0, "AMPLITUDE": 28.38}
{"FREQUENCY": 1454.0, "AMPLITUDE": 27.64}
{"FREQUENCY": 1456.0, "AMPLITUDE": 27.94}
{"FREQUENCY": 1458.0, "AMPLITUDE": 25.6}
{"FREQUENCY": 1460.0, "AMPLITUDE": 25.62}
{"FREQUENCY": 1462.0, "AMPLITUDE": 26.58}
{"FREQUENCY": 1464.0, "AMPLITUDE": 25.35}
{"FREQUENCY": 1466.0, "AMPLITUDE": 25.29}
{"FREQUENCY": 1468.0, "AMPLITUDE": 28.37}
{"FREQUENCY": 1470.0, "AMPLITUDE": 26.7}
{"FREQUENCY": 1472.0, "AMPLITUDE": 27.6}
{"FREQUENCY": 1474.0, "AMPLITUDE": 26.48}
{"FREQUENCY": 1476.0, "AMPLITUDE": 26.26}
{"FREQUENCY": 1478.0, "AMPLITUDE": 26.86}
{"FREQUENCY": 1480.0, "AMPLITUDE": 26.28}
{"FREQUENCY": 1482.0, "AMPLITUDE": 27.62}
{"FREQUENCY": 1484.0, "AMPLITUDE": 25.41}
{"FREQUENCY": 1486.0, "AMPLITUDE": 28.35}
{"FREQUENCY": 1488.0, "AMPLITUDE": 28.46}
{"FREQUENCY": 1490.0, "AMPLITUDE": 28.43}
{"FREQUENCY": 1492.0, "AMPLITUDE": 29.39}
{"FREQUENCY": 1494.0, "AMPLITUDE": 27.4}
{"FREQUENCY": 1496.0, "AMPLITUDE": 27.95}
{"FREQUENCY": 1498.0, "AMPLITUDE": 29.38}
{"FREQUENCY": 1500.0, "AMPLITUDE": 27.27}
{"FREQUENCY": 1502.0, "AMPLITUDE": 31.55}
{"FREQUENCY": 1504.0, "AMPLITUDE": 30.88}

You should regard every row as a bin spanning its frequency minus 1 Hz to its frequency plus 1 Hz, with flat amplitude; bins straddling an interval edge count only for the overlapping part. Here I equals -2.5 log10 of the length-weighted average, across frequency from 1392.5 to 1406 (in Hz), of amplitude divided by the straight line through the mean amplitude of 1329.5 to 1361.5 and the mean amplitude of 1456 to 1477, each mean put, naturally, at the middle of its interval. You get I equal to 0.45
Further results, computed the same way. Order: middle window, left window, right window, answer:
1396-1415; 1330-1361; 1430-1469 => 0.11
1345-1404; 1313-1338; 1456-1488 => 0.13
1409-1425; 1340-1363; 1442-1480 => -0.07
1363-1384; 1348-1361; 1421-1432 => 0.11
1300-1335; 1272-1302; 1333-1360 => 0.06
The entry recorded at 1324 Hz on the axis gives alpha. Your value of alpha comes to 21.16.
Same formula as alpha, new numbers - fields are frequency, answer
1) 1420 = 27.41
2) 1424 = 26.62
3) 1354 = 24.22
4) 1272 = 22.3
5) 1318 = 22.79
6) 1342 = 23.25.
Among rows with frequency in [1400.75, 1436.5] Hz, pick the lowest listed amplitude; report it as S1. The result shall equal 22.03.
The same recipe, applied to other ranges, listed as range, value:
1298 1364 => 19.83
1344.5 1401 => 9.632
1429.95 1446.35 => 25.84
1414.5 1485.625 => 25.29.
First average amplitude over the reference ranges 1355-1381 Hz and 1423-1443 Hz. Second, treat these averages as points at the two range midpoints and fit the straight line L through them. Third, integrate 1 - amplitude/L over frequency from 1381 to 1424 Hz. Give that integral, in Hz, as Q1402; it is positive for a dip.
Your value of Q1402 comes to 8.47 Hz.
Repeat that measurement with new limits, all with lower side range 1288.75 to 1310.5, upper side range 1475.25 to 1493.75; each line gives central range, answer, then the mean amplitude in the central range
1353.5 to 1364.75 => -1.0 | 25.4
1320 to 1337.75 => 0.5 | 21.6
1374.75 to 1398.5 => 8.5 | 15.5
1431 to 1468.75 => -0.7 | 26.8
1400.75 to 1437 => -2.2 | 26.8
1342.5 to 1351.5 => -0.4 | 23.8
